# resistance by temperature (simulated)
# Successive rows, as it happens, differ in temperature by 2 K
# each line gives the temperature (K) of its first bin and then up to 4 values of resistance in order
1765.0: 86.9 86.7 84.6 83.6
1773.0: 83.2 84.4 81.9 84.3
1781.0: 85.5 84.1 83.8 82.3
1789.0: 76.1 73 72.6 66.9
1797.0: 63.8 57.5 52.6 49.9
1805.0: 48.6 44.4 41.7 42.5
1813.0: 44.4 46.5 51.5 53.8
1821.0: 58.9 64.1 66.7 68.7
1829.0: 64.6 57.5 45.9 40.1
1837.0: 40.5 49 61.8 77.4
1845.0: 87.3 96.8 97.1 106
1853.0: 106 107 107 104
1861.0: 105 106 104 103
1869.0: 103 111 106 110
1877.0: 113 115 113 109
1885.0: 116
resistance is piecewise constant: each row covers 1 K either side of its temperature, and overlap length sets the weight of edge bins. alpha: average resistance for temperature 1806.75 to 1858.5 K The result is 67.1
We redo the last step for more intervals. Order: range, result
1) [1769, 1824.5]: 65.6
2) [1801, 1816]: 45.9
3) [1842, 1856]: 96.8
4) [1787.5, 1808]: 61.1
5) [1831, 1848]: 62.1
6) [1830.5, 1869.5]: 85.3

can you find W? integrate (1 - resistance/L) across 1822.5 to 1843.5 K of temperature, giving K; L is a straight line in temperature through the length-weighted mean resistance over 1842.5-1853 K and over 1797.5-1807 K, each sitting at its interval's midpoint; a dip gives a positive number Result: 6.0 K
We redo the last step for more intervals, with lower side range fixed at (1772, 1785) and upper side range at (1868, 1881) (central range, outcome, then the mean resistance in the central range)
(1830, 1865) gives 7.00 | 82.7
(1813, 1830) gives 6.61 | 58.5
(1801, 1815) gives 7.01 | 45.9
